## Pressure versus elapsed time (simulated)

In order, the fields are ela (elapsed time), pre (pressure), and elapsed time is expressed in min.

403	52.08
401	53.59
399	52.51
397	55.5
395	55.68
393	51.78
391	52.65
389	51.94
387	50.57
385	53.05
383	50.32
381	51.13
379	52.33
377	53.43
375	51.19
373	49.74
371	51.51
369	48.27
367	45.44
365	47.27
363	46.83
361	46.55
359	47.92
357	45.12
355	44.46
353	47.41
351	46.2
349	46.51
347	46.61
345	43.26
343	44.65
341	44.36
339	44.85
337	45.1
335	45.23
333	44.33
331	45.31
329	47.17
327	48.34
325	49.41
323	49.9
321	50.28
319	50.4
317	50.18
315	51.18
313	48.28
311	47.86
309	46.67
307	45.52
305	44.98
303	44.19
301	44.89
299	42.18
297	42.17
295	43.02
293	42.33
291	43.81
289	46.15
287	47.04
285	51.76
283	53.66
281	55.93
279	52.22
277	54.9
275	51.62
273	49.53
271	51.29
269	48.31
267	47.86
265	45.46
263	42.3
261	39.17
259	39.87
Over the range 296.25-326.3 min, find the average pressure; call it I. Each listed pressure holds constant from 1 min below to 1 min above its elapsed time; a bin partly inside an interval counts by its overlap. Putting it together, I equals 47.3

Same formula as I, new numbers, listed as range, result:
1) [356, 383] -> 49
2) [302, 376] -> 47.1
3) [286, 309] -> 44.3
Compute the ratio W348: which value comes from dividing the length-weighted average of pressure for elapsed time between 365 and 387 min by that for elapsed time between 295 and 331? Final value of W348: 1.1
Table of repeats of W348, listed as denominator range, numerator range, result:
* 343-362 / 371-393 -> 1.12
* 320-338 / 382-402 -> 1.12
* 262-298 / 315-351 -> 0.97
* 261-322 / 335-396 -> 1.02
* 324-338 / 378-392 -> 1.11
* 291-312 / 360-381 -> 1.11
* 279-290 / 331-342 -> 0.88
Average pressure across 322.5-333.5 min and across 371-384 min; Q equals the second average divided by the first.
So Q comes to 1.08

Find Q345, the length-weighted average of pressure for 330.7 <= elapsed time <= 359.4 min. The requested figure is 45.4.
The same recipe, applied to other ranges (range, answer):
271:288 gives 52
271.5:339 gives 47.7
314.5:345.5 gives 47.1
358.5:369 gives 46.9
